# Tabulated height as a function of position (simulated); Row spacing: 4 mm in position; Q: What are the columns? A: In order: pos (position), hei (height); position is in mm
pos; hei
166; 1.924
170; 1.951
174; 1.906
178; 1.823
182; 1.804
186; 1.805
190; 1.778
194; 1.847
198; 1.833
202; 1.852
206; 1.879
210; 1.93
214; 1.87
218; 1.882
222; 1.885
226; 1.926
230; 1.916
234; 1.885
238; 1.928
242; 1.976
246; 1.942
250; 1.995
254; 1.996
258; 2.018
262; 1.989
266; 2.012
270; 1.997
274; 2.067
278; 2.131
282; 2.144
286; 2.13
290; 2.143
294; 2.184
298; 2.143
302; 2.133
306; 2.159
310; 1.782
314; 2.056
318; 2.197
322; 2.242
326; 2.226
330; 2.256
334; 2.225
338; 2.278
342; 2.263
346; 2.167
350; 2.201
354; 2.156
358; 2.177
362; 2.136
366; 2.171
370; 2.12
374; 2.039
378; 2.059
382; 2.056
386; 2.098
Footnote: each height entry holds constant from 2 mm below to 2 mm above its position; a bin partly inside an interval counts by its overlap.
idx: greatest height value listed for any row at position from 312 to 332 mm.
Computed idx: 2.256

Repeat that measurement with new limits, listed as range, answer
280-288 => 2.144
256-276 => 2.067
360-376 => 2.171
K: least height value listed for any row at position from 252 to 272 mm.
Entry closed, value 1.989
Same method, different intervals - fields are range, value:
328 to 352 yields 2.167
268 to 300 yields 1.997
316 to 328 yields 2.197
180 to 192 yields 1.778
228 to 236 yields 1.885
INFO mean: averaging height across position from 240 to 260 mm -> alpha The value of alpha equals 1.99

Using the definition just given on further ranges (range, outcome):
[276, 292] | 2.14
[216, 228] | 1.9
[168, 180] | 1.89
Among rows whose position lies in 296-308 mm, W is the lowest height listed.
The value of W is 2.133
